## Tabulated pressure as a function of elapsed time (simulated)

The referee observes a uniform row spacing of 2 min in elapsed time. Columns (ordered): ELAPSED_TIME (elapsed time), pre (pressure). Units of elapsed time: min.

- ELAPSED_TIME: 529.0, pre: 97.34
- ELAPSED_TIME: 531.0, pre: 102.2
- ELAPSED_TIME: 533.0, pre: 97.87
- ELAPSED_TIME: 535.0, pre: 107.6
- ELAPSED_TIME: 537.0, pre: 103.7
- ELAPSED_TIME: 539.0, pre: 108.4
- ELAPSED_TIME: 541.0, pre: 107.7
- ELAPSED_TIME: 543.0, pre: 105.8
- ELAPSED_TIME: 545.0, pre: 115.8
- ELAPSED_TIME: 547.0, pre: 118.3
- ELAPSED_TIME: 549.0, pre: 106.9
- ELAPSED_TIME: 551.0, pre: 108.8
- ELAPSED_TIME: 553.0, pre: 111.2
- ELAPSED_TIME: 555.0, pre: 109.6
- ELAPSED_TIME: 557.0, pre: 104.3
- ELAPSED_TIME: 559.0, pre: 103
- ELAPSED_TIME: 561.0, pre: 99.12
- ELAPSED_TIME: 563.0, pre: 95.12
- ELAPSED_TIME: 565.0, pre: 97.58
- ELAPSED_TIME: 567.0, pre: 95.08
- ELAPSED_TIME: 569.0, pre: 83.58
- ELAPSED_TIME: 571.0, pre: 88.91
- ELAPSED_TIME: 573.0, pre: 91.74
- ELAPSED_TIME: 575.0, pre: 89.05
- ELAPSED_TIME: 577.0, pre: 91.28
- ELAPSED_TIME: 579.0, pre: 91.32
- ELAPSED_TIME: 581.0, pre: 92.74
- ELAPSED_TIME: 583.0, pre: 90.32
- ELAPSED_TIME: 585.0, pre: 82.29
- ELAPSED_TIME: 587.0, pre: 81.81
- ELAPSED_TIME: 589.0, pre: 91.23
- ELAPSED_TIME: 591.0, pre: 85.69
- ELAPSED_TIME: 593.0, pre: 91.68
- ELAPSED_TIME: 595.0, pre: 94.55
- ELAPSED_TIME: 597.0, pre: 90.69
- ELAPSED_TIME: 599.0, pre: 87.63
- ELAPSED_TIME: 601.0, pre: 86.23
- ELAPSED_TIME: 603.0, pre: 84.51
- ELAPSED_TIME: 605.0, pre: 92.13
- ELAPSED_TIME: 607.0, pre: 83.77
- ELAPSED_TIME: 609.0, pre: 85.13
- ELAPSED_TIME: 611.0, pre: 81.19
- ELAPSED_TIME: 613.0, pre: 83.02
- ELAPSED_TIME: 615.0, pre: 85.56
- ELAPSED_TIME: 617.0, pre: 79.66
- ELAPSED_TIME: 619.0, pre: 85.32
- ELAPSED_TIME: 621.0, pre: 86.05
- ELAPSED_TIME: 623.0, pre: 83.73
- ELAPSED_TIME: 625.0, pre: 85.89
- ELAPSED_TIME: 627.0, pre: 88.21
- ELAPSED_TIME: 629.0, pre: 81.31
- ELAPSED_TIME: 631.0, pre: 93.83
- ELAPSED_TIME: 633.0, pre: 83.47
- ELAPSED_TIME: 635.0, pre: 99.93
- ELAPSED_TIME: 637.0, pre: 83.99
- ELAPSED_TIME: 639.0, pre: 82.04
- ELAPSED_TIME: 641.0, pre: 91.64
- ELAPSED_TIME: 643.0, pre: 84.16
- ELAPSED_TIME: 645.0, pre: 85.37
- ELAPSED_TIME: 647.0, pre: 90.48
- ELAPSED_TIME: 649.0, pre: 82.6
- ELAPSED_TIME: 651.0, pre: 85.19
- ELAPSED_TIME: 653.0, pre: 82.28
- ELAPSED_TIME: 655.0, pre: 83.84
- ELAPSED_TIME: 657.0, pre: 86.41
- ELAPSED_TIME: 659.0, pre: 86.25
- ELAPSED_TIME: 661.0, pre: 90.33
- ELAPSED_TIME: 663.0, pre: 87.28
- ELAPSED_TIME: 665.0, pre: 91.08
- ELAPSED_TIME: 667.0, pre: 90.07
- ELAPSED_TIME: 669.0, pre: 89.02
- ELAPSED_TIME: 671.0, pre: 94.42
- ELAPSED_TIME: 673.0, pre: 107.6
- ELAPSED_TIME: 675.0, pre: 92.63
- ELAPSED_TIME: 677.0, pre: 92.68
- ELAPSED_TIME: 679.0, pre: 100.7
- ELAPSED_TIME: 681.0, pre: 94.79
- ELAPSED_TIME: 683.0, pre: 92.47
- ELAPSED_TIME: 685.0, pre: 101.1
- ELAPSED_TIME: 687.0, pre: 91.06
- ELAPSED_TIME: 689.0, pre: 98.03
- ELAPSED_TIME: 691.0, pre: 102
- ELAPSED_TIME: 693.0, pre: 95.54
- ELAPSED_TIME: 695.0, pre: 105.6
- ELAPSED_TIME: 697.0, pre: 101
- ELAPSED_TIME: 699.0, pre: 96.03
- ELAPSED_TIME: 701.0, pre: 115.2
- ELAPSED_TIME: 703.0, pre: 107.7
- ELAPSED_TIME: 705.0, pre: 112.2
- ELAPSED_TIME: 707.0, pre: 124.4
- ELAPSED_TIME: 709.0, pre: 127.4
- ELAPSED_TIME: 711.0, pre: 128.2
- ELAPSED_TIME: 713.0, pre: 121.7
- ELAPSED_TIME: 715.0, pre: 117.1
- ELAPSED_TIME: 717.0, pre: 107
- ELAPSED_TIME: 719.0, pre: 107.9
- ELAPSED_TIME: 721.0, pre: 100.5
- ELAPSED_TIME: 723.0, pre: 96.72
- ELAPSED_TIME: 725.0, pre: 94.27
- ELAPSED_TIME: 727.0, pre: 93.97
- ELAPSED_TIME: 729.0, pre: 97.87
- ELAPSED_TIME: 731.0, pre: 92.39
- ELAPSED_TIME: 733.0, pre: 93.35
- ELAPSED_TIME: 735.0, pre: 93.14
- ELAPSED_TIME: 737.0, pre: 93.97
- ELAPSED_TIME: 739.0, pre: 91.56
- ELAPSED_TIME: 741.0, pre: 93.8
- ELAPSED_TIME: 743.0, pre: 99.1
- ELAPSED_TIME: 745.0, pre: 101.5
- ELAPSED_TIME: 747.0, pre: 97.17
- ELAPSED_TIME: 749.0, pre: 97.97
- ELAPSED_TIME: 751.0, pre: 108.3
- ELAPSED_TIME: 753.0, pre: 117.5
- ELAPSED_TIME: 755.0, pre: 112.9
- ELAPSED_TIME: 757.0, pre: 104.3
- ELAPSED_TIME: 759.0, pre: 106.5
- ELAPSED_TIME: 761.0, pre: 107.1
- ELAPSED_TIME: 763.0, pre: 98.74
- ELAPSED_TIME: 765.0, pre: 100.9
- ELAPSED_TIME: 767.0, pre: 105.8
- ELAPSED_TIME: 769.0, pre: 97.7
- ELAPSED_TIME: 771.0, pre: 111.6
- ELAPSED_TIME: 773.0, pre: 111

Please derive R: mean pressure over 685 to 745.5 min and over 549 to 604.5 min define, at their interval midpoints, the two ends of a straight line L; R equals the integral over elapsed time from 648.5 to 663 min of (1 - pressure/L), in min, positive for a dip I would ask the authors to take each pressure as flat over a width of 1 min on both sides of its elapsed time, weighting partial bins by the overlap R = 2.0 min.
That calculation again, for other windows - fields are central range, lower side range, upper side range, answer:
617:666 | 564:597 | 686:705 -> 5.0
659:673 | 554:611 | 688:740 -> 1.2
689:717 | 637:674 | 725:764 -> -4.9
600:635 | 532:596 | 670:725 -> 5.3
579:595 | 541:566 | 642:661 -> 1.7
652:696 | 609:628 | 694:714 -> 4.3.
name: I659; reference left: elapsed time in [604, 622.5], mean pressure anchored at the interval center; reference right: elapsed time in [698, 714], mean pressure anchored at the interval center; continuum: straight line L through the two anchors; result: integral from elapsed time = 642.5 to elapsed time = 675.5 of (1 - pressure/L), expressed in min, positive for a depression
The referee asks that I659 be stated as 3.8 min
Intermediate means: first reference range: 84.6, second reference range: 117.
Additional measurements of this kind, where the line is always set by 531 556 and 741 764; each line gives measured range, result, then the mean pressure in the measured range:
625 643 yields 3.2 min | 87.7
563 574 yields 1.6 min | 91.7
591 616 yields 4.7 min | 87.1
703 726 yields -1.6 min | 112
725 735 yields 1.0 min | 94.3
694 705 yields -0.1 min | 106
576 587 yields 1.9 min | 88.9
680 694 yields 1.2 min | 96.4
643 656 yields 2.6 min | 84.9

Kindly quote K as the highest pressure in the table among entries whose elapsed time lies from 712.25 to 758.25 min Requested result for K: 121.7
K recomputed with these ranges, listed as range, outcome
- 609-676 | 107.6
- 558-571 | 103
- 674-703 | 115.2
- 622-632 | 93.83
